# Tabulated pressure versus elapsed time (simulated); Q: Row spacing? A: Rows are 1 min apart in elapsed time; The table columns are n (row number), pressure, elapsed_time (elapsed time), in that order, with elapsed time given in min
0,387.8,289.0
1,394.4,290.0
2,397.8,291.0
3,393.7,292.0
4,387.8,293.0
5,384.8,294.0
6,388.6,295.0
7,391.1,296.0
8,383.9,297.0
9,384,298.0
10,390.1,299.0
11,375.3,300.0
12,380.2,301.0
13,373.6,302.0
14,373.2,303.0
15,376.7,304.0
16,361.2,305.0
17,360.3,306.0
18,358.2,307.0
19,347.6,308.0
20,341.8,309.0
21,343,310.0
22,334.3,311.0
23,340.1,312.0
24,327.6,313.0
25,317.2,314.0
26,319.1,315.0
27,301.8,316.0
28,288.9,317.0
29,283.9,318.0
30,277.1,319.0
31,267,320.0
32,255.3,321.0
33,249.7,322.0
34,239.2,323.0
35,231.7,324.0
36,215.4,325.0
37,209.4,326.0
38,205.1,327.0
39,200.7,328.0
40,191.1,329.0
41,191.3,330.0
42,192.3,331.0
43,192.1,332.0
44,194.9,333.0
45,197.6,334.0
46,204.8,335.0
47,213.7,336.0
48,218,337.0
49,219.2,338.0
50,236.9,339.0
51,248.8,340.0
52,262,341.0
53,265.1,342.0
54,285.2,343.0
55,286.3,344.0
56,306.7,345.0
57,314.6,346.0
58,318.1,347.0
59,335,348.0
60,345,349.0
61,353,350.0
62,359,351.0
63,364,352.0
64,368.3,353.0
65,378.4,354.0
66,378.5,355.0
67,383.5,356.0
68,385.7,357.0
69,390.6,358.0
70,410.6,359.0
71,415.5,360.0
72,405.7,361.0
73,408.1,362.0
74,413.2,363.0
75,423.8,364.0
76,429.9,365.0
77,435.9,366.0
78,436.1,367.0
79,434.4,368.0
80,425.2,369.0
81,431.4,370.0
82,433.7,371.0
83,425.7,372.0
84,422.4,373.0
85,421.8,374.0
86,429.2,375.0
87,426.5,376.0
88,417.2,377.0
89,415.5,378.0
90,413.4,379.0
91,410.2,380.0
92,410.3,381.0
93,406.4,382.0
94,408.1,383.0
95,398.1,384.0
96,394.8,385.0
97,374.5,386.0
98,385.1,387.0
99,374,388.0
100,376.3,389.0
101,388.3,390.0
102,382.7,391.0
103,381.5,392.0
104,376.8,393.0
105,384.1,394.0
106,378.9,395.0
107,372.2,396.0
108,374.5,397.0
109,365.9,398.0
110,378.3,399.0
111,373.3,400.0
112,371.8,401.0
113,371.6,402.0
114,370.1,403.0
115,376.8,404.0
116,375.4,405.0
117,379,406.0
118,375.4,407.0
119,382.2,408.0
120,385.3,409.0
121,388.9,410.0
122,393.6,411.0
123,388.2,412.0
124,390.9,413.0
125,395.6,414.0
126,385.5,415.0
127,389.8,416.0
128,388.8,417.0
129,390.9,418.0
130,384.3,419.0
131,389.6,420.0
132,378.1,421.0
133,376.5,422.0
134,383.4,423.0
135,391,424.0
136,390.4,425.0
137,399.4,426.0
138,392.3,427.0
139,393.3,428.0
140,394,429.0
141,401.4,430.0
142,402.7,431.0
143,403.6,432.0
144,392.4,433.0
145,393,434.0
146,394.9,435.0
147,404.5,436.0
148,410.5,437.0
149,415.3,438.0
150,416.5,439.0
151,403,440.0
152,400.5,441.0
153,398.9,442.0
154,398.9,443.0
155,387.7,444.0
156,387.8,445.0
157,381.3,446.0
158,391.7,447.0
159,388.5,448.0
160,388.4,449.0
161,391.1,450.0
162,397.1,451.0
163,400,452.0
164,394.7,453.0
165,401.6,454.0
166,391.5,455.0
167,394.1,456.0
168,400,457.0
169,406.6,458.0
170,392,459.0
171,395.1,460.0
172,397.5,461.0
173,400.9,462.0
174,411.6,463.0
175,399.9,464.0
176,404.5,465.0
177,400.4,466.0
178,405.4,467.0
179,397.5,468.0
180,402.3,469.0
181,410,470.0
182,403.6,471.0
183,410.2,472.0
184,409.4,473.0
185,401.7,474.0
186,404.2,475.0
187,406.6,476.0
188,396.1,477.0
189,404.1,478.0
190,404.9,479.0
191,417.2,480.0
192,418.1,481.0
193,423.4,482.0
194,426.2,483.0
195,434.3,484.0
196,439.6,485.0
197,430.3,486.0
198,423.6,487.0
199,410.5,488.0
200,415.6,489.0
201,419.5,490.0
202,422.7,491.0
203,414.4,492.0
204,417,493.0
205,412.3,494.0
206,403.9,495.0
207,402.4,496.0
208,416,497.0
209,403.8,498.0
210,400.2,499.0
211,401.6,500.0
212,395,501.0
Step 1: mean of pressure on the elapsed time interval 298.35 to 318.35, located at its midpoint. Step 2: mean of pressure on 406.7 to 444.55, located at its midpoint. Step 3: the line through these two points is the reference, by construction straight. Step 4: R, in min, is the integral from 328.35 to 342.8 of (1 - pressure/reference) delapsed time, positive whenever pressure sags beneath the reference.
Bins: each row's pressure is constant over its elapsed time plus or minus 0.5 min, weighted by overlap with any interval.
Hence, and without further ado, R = 5.6 min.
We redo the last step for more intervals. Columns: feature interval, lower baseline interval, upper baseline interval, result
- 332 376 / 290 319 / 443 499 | 2.8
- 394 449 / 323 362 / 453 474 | -4.1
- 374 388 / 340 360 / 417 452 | -1.8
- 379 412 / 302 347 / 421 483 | -3.9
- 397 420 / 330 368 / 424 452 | -0.6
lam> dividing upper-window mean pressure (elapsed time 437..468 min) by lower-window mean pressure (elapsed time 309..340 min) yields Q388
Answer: 1.59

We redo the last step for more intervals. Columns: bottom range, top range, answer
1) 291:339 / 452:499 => 1.37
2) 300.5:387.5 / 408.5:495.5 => 1.20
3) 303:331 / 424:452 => 1.39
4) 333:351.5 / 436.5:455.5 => 1.45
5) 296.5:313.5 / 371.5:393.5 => 1.11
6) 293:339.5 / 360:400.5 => 1.38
